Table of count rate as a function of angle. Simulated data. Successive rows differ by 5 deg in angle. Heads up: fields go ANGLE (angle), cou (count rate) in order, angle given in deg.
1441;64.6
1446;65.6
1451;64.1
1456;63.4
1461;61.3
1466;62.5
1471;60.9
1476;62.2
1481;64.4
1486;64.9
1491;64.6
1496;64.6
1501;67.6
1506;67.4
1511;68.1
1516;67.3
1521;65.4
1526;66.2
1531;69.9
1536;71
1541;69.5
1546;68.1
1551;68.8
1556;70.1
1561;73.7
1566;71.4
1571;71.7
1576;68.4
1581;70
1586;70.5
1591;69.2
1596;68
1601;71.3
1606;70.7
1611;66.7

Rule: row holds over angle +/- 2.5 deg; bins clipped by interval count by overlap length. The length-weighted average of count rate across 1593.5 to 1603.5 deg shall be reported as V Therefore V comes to 69.7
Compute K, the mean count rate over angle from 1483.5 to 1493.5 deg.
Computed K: 64.8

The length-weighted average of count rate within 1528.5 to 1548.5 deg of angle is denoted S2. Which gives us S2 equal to 69.6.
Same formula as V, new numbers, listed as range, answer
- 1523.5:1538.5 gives 69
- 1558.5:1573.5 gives 72.3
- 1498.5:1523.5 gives 67.2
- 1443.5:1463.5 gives 63.6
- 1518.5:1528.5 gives 65.8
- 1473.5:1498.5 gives 64.1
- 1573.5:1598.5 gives 69.2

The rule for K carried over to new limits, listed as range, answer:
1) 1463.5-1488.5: 63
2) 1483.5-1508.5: 65.8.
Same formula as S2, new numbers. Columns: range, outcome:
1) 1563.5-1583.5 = 70.4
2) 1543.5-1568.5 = 70.4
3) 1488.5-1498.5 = 64.6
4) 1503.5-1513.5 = 67.8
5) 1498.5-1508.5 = 67.5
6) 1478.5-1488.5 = 64.7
